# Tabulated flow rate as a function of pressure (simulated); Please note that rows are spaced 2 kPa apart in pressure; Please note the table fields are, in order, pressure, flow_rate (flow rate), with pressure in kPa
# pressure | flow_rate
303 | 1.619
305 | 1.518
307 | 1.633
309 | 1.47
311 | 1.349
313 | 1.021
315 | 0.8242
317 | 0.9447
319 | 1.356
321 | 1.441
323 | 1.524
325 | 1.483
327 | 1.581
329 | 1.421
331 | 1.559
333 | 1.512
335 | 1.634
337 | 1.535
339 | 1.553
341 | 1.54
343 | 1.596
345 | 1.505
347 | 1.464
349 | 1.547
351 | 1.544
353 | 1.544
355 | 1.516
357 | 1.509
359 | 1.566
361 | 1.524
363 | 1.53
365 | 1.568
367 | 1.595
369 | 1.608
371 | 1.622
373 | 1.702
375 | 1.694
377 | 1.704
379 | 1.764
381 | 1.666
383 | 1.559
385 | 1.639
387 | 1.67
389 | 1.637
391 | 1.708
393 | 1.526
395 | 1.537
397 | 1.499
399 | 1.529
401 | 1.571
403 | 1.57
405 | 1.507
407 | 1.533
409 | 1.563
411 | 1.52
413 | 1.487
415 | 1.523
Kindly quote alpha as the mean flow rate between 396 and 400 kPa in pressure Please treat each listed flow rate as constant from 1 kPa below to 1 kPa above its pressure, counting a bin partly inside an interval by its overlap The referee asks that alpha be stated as 1.51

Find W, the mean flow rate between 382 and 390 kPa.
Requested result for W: 1.63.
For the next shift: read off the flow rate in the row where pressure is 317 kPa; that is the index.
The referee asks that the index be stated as 0.9447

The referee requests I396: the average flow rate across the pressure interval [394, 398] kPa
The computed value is 1.52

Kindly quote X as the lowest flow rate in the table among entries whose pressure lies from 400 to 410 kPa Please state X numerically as 1.507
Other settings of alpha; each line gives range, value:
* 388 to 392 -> 1.67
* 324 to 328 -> 1.53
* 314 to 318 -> 0.884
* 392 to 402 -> 1.53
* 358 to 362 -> 1.54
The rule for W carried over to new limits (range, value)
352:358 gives 1.52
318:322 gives 1.4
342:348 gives 1.52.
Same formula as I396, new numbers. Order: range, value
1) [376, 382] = 1.71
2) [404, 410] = 1.53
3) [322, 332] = 1.51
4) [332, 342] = 1.55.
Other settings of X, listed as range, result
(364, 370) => 1.568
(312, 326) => 0.8242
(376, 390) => 1.559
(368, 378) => 1.608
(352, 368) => 1.509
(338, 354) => 1.464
